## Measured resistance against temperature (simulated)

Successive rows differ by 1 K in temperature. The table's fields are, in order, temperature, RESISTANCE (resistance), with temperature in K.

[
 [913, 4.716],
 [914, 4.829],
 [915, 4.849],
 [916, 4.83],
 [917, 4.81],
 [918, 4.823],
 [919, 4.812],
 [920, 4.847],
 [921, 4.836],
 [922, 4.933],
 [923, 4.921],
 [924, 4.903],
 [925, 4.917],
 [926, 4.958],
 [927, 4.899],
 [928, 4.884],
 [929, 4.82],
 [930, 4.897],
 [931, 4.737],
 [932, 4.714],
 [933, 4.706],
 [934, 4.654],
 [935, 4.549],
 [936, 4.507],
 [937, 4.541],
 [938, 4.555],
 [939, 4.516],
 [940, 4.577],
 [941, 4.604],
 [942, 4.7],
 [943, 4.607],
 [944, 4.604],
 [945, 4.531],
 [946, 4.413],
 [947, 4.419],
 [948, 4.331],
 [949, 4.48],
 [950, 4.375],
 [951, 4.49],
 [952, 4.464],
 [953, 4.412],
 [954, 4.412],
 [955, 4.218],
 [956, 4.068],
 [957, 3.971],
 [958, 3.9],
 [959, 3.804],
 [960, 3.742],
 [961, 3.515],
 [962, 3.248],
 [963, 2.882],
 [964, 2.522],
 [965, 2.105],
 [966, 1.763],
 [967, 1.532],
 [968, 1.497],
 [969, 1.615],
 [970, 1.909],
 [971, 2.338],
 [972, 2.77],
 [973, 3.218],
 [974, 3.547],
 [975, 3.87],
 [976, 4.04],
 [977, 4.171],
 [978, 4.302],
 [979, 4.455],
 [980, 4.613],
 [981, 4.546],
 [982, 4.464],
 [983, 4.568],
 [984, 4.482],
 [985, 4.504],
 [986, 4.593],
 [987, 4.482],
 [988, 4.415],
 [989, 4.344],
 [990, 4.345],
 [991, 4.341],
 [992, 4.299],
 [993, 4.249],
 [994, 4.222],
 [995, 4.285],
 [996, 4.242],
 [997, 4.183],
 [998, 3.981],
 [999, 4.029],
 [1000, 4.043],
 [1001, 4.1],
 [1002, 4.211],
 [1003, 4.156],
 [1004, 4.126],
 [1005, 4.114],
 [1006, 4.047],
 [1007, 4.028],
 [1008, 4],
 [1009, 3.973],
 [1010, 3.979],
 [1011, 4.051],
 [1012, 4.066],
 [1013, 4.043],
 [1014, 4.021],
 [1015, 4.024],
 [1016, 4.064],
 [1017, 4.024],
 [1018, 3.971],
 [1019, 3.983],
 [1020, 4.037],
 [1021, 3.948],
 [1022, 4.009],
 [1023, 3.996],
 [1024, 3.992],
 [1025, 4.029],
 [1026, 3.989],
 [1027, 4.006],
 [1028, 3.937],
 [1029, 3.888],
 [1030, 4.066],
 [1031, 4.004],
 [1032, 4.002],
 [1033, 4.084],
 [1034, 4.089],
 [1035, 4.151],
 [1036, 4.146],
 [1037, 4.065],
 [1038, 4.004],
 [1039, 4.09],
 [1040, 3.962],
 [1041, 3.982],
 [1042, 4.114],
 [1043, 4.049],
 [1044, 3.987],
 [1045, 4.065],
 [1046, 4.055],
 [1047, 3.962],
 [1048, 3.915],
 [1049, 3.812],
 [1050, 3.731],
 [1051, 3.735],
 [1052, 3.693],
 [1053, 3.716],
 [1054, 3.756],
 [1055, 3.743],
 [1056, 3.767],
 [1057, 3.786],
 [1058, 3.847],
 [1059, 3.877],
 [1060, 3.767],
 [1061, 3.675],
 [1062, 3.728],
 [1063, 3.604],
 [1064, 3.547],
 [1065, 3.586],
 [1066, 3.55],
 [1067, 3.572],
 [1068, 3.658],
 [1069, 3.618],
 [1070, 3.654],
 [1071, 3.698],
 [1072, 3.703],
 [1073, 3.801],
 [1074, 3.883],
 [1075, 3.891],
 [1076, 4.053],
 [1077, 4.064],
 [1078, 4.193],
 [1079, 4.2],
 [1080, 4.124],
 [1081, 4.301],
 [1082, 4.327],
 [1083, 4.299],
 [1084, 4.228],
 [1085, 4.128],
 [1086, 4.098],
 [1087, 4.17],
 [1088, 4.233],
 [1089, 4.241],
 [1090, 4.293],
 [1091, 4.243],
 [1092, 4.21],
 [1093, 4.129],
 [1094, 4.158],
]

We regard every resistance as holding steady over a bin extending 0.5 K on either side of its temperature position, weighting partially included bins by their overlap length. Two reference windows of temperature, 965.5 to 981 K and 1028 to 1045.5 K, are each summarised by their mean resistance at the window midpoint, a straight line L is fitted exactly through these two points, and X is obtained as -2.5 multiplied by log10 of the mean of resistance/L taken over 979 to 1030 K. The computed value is -0.18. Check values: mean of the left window 3.09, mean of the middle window 4.16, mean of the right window 4.04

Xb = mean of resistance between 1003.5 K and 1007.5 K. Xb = 4.08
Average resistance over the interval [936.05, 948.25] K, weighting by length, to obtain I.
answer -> 4.54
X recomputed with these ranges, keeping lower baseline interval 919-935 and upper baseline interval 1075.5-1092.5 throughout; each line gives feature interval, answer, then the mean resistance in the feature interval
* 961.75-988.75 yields 0.32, 3.43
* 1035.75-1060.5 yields 0.12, 3.9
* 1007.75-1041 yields 0.11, 4.02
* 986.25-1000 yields 0.08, 4.26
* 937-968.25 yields 0.22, 3.88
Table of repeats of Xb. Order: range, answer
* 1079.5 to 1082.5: 4.25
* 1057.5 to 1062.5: 3.78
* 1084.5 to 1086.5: 4.11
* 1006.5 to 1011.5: 4.01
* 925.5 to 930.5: 4.89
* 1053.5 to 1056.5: 3.76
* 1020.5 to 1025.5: 3.99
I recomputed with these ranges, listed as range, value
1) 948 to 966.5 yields 3.7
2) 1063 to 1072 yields 3.62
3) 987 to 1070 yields 3.98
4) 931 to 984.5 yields 3.89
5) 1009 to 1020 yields 4.02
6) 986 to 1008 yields 4.21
